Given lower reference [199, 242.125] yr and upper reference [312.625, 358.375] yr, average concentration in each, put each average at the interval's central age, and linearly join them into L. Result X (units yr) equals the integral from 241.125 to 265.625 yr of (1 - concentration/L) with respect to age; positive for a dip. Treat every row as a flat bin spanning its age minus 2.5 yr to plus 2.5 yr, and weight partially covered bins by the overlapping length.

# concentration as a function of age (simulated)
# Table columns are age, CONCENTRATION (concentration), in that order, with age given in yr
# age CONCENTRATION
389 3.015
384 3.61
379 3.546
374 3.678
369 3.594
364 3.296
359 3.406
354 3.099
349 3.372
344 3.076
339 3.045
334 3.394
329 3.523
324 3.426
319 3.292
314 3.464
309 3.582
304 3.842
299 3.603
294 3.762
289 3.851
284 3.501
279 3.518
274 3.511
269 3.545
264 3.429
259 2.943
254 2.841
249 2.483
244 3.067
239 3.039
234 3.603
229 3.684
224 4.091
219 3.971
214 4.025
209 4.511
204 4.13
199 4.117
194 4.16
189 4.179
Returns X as 5.1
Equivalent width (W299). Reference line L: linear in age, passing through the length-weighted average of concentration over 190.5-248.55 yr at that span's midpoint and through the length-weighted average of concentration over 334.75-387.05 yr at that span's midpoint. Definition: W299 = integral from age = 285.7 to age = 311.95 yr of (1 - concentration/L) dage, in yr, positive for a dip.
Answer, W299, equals -1.1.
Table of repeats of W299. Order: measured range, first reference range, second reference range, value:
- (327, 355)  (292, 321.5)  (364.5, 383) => 2.5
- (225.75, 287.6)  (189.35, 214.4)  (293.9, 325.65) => 9.3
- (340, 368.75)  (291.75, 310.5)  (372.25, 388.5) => 2.6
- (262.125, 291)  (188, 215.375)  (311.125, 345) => 1.0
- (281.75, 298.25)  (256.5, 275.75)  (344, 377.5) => -1.7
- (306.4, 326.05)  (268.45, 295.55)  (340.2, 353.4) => -0.3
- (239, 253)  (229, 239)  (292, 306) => 2.8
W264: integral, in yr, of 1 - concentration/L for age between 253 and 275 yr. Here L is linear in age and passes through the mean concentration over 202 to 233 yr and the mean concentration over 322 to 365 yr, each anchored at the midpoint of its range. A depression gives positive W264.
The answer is 2.92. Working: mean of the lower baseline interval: 4.05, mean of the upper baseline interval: 3.29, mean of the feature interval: 3.26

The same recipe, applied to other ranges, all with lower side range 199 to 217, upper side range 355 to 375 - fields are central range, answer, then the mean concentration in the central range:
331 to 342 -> 1.1 yr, 3.23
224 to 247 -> 3.7 yr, 3.41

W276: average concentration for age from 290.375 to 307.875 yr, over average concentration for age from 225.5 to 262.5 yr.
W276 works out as 1.19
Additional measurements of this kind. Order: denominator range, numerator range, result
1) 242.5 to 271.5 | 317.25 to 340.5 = 1.10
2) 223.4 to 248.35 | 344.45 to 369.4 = 0.98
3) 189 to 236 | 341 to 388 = 0.84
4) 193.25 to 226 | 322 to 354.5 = 0.79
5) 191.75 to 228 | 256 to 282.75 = 0.82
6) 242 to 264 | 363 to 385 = 1.23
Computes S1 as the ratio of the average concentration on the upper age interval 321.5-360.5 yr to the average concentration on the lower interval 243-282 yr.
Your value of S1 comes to 1.04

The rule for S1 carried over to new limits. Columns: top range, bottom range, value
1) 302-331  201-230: 0.86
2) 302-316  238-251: 1.27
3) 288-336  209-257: 1.03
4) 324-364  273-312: 0.90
